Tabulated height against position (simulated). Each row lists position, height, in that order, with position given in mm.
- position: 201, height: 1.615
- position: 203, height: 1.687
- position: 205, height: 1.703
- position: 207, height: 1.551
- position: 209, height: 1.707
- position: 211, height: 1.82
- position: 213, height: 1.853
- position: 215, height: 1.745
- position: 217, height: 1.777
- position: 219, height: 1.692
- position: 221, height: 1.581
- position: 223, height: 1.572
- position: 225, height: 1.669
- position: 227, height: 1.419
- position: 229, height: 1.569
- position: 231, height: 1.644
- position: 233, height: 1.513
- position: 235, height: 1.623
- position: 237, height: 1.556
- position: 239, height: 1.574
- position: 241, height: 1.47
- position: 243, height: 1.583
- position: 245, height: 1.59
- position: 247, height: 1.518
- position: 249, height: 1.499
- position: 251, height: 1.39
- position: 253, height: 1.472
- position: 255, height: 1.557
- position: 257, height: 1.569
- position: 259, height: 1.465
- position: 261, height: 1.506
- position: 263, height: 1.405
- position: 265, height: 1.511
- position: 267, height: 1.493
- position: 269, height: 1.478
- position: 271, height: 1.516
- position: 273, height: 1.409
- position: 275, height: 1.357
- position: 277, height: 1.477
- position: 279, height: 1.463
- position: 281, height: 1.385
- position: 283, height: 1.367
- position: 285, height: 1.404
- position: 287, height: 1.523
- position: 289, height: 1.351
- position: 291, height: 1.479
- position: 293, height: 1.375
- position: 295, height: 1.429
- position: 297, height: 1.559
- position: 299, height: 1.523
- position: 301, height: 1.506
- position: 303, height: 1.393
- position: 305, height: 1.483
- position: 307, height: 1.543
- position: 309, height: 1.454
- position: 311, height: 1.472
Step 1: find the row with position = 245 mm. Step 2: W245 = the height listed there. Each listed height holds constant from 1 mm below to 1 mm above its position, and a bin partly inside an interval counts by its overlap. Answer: 1.59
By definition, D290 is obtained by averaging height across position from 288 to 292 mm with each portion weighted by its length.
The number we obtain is 1.42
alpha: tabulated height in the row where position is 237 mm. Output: 1.556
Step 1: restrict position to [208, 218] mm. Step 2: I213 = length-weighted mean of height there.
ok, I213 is 1.78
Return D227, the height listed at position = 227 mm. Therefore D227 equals 1.419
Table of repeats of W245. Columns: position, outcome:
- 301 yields 1.506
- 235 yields 1.623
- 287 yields 1.523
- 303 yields 1.393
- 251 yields 1.39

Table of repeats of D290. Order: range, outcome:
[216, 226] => 1.66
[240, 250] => 1.53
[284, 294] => 1.43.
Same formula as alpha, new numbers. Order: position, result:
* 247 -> 1.518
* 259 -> 1.465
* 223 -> 1.572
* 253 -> 1.472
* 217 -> 1.777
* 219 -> 1.692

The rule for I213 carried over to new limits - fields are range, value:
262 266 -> 1.46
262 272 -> 1.48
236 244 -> 1.55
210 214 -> 1.84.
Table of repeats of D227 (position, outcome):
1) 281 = 1.385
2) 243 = 1.583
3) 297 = 1.559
